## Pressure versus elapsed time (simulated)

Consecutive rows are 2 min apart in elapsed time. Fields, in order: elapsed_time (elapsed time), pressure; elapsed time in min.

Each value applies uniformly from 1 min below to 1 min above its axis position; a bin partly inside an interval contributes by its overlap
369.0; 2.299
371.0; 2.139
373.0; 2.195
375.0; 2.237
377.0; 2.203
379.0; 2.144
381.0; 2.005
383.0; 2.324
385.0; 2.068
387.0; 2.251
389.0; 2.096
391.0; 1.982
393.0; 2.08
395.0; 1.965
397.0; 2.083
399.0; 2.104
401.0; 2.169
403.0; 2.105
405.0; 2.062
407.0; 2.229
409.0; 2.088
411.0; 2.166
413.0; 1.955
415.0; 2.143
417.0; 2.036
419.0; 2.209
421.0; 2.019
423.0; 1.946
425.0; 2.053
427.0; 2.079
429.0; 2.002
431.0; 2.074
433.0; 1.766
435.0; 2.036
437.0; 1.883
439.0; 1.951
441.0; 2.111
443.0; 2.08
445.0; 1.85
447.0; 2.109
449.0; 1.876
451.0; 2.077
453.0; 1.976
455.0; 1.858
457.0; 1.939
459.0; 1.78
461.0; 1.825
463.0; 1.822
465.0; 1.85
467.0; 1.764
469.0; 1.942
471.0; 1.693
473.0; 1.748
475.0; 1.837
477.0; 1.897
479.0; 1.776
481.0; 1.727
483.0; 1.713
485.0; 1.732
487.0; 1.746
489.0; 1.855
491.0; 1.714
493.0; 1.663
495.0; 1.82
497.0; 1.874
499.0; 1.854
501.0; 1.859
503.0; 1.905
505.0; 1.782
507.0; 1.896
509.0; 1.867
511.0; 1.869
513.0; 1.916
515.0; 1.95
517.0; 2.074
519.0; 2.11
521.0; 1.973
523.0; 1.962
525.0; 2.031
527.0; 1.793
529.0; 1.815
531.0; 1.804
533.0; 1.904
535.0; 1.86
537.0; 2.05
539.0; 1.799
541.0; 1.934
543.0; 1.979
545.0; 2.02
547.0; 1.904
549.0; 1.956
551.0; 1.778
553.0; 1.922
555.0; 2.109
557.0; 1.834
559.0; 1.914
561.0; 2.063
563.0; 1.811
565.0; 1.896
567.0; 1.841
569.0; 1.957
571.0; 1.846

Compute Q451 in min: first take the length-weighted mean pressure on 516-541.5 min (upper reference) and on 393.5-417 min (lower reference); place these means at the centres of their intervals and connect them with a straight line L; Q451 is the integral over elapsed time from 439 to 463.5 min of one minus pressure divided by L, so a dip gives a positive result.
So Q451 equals 1.1 min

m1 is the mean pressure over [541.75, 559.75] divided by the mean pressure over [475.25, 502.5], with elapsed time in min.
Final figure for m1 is 1.08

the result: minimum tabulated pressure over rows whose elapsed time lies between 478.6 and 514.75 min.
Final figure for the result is 1.663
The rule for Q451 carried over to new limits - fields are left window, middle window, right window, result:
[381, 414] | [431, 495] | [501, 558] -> 4.9 min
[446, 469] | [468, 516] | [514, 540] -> 2.5 min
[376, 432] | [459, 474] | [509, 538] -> 1.5 min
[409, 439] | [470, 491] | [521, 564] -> 2.2 min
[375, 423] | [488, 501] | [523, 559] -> 1.2 min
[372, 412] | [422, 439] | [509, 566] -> 0.8 min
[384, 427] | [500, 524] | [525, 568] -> 0.2 min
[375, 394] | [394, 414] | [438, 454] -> 0.0 min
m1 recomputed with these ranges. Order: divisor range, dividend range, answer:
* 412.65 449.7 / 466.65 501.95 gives 0.89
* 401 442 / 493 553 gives 0.93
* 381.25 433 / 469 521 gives 0.88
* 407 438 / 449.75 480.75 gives 0.91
